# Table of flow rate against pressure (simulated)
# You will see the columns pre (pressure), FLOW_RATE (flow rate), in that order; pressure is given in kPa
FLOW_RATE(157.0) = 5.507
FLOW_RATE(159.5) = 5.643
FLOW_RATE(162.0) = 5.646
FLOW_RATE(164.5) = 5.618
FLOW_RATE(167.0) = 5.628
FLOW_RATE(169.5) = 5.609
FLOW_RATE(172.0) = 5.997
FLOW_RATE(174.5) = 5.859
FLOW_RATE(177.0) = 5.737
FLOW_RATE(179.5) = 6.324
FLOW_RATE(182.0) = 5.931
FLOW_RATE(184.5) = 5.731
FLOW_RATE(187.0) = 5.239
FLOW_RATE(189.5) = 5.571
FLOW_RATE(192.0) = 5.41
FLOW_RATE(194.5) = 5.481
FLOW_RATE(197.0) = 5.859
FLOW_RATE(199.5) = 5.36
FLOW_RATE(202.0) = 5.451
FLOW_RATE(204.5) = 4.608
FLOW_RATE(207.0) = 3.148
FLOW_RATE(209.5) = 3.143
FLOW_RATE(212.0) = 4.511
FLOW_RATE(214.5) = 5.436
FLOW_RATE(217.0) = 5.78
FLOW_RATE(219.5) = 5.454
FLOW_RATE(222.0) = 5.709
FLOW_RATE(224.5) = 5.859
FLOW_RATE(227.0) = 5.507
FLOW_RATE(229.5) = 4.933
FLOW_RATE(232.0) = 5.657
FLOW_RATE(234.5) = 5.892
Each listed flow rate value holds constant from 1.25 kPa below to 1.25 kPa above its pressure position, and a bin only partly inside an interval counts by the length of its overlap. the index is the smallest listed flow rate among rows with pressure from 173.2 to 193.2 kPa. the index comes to 5.239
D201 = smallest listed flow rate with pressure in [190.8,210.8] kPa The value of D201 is 3.143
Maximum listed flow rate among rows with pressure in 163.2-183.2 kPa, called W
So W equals 6.324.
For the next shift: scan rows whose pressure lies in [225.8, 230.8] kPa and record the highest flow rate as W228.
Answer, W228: 5.507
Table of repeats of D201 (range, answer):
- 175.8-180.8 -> 5.737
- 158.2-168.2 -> 5.618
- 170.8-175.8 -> 5.859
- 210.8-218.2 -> 4.511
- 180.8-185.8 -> 5.731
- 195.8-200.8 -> 5.36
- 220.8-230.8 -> 4.933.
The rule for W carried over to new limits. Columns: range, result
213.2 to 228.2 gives 5.859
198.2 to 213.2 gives 5.451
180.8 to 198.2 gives 5.931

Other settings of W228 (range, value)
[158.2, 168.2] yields 5.646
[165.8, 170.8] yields 5.628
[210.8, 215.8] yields 5.436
